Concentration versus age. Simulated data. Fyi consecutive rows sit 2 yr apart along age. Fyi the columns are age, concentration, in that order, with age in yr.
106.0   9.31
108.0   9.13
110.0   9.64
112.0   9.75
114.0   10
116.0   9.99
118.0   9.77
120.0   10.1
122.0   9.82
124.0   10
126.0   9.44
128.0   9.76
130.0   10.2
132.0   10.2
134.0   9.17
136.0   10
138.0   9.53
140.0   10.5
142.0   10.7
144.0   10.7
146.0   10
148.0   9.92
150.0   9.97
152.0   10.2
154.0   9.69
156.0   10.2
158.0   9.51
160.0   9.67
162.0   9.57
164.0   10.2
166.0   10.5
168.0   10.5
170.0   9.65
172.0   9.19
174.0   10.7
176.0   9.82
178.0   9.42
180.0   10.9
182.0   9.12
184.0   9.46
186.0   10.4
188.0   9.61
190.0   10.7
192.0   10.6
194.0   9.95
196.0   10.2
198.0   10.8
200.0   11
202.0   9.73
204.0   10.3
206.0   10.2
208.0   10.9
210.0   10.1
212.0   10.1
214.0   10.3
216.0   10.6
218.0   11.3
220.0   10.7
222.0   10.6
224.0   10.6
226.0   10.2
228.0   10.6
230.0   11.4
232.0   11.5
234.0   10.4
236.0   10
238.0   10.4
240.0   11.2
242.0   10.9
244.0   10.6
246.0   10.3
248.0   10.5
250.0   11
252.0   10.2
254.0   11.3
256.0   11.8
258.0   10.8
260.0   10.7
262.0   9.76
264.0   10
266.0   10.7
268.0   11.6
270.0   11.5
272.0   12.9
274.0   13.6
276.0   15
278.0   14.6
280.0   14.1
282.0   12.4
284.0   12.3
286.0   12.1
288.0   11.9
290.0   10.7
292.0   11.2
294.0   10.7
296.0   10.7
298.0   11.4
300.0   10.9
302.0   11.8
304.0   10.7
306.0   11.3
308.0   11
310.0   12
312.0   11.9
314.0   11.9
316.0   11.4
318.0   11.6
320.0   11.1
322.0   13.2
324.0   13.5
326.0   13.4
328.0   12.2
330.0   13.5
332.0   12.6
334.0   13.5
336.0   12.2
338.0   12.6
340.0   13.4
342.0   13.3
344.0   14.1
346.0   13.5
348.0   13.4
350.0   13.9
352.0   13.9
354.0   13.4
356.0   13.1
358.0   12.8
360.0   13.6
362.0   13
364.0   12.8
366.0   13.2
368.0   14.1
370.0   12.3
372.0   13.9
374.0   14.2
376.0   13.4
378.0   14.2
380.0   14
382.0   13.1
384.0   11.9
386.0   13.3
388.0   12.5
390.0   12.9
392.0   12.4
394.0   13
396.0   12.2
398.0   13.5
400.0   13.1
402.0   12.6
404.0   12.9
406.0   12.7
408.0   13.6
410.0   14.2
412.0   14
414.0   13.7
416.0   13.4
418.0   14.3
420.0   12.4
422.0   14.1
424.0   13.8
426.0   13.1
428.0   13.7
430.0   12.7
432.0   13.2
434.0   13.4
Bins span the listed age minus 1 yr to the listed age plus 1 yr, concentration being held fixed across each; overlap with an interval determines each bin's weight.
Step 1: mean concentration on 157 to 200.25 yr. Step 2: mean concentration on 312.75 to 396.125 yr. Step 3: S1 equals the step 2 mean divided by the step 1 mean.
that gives 1.30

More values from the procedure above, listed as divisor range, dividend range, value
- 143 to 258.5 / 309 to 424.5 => 1.26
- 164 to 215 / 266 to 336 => 1.20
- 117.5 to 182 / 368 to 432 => 1.33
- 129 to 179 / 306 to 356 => 1.28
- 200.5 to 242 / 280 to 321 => 1.09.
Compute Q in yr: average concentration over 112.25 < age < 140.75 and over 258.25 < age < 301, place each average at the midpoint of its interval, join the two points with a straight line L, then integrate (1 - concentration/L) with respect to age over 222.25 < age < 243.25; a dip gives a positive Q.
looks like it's 1.0 yr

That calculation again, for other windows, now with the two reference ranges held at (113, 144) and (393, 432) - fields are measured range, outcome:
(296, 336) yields 0.54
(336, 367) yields -1.73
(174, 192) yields 1.02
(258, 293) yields -0.96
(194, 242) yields 2.00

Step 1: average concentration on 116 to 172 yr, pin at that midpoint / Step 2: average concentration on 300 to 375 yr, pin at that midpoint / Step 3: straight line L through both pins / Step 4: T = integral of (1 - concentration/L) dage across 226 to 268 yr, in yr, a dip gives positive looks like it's 2.72 yr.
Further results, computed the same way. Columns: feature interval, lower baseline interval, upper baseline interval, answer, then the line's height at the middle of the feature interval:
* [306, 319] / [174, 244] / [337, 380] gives 0.9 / 12.5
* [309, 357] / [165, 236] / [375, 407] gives -2.7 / 12.2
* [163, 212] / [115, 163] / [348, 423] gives 2.0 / 10.6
